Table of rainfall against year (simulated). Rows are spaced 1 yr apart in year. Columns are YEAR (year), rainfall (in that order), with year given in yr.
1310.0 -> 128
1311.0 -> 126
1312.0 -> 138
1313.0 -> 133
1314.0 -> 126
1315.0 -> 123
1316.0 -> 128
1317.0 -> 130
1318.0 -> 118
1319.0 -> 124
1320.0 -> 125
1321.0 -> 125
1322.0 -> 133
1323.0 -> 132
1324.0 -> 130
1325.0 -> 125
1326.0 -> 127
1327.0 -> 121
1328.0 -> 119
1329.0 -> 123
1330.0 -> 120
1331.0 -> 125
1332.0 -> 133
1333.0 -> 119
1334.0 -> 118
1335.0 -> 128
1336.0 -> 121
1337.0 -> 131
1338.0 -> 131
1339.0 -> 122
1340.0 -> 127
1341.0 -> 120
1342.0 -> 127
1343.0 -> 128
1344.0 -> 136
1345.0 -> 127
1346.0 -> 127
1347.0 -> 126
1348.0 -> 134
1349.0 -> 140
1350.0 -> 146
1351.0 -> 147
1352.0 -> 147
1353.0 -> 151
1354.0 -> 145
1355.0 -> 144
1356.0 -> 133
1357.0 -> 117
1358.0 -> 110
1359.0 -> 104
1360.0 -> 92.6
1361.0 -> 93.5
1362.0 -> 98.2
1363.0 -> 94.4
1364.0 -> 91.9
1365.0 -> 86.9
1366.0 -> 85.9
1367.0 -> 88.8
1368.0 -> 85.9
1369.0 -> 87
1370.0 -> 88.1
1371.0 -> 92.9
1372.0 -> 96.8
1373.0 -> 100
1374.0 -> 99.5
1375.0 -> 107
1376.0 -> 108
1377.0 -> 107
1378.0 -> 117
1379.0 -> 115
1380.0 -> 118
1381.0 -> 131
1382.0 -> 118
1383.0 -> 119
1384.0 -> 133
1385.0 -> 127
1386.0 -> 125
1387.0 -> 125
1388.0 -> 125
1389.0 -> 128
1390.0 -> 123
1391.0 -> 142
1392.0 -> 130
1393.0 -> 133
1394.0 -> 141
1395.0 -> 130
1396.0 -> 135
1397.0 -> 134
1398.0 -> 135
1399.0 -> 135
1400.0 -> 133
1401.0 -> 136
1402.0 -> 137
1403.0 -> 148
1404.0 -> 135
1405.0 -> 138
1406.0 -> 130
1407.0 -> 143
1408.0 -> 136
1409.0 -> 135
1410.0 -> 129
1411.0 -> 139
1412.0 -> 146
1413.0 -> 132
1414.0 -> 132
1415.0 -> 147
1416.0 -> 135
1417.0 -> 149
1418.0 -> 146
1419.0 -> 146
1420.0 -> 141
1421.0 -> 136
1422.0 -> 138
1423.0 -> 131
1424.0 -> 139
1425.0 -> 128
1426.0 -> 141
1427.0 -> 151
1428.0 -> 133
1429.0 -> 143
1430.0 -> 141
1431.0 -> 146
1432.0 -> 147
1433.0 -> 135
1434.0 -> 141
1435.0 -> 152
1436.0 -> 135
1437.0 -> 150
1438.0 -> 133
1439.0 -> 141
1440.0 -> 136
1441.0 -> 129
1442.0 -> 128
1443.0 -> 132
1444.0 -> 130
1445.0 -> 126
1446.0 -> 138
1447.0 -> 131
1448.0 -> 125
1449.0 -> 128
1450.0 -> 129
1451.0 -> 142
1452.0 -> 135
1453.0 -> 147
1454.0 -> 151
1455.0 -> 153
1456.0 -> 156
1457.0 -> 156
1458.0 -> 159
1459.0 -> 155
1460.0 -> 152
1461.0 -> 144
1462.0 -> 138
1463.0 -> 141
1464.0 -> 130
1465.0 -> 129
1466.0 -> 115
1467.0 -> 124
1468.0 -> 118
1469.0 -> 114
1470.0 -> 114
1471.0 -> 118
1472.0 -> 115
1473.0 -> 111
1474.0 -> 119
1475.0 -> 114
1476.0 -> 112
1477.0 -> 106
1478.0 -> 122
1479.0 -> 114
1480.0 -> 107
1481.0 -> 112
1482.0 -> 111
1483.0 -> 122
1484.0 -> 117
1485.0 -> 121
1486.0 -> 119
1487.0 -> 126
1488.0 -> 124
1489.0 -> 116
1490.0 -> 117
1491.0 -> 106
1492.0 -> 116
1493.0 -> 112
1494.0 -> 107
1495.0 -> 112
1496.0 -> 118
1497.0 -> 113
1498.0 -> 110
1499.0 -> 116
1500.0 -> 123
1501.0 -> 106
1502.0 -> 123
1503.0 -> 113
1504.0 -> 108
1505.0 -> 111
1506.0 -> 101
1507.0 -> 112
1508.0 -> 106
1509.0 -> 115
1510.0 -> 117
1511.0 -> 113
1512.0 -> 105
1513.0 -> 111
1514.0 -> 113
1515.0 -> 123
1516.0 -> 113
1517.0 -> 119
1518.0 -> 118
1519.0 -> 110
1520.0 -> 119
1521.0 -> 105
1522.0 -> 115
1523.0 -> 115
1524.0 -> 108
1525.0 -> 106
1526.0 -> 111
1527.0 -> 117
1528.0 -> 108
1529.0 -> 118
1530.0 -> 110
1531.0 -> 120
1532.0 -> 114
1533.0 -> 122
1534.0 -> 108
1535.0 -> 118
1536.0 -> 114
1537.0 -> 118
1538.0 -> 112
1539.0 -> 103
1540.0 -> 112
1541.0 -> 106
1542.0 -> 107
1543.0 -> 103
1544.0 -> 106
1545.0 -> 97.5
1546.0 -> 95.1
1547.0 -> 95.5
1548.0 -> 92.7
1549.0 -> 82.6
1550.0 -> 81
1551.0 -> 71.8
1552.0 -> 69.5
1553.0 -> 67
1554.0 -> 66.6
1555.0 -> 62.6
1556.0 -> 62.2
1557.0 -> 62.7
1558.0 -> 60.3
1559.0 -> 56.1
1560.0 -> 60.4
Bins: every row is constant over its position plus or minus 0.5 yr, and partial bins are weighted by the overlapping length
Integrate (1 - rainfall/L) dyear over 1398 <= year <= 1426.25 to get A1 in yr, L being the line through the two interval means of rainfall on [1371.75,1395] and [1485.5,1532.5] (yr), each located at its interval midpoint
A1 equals -4.4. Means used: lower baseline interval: 121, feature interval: 138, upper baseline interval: 114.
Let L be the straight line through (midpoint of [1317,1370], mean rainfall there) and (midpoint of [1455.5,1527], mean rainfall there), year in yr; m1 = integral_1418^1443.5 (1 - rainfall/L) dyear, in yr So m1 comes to -4.2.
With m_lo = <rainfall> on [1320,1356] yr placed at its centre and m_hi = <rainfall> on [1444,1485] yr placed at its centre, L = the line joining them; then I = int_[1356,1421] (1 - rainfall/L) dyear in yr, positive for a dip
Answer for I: 4.0 yr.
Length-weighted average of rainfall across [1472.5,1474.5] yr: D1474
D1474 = 115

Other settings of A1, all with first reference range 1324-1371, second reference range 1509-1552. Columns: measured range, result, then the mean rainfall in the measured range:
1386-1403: -2.4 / 133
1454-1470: -3.7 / 139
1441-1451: -1.5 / 130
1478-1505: -1.1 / 115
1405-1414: -1.6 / 136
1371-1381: 0.8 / 108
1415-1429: -3.1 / 140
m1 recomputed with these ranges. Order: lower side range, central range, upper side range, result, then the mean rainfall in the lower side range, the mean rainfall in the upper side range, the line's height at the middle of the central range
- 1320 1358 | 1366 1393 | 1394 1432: 4.3 yr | 130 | 138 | 134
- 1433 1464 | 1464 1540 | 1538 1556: -1.9 yr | 140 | 89.2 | 113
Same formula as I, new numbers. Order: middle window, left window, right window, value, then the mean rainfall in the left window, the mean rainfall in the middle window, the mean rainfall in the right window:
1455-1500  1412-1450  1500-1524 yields 0.4 yr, 138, 123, 113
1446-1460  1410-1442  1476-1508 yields -1.6 yr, 140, 144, 114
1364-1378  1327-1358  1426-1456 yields 3.9 yr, 130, 95.6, 139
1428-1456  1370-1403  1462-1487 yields -4.2 yr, 123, 138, 118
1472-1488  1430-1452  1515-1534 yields 1.3 yr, 136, 116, 114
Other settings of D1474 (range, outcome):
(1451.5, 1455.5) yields 146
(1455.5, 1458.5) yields 157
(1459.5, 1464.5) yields 141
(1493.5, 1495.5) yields 110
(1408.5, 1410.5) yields 132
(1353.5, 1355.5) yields 144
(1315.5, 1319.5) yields 125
